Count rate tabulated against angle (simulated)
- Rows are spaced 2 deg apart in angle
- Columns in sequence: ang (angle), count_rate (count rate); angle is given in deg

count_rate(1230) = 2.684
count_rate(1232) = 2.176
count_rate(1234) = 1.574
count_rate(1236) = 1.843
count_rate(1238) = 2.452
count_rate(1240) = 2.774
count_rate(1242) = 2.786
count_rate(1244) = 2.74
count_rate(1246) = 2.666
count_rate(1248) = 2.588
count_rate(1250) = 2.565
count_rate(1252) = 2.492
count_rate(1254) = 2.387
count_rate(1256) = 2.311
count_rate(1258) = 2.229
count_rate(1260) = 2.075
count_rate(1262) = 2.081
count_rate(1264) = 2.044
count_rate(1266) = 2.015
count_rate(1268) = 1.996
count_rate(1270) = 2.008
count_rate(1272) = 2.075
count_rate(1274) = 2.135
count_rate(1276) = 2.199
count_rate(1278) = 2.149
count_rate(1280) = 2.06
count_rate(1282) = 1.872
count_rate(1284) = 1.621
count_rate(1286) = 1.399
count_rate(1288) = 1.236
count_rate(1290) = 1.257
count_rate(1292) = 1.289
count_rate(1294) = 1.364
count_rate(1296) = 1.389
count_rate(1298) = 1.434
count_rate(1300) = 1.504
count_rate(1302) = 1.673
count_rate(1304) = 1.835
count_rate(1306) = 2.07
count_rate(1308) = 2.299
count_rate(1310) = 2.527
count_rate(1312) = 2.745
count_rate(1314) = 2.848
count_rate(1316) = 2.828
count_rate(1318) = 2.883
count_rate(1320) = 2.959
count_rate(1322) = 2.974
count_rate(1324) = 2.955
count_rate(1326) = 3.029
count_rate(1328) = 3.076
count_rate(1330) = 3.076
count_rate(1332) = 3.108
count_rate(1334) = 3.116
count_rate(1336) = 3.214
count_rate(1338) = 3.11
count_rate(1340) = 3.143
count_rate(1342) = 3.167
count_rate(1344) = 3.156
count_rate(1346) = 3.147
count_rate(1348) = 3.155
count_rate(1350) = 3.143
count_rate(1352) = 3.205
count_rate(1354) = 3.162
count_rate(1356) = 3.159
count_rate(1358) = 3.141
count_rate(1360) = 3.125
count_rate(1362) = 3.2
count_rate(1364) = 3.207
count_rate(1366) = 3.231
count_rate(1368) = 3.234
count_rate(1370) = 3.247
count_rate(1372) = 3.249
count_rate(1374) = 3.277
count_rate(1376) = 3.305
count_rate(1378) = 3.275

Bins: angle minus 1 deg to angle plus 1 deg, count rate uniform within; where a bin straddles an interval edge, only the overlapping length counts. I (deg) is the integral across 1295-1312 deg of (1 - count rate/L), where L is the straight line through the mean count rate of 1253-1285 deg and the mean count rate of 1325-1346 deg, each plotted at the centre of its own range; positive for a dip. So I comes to 4.8 deg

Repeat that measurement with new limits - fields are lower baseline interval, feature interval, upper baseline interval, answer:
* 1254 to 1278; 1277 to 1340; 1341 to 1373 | 8.4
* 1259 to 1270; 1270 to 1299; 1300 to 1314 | 5.7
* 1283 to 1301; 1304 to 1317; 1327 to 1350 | -2.5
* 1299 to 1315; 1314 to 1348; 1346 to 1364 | -5.0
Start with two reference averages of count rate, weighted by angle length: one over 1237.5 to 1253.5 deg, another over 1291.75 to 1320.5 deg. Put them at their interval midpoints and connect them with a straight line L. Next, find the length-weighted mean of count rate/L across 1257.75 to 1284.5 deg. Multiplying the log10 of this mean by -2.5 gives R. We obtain 0.18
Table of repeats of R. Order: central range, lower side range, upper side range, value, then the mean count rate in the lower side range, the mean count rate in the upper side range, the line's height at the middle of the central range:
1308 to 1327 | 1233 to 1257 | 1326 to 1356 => 0.051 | 2.43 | 3.14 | 2.97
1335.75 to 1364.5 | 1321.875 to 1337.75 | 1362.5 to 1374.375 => 0.000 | 3.08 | 3.24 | 3.16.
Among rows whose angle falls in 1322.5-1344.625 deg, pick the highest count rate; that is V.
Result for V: 3.214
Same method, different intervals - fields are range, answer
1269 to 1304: 2.199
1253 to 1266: 2.387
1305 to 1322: 2.974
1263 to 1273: 2.075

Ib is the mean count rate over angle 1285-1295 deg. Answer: 1.31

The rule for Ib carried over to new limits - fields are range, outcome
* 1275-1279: 2.17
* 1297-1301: 1.47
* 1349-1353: 3.17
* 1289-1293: 1.27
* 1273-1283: 2.08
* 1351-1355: 3.18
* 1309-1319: 2.77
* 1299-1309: 1.88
